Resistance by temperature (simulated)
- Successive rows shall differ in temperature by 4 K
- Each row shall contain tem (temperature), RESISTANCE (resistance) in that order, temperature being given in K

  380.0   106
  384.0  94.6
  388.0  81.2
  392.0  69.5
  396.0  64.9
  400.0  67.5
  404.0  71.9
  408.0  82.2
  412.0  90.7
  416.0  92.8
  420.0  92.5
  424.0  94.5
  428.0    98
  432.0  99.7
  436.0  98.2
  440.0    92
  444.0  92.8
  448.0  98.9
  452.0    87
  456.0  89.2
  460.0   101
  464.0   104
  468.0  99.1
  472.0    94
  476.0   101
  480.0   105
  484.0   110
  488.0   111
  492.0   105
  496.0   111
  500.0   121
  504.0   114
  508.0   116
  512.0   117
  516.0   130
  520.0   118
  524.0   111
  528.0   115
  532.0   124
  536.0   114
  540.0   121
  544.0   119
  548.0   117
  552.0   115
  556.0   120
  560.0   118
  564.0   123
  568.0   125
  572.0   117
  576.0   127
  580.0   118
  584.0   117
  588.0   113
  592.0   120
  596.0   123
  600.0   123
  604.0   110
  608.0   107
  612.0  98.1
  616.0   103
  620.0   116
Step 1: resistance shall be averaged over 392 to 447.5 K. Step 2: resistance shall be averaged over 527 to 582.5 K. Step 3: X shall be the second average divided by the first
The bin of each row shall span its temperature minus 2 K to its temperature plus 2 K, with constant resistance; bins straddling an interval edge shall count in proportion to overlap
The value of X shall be 1.37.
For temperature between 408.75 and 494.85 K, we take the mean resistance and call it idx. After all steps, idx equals 97.8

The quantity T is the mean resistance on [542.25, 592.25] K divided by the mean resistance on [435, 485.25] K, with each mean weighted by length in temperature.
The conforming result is 1.22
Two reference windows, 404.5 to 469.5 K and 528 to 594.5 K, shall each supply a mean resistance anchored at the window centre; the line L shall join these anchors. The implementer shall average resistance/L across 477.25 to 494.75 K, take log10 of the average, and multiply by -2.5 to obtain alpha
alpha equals -0.04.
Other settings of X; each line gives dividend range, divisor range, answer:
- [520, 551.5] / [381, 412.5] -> 1.50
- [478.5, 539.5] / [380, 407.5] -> 1.48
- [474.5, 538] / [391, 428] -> 1.39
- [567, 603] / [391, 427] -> 1.47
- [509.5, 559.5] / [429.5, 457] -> 1.26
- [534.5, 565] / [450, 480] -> 1.22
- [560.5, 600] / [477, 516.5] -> 1.06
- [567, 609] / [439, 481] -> 1.22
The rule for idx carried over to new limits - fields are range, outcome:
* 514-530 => 118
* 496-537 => 118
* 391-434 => 84.4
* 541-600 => 120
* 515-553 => 118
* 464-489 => 103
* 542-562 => 118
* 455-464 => 97.7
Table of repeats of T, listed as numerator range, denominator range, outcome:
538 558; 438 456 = 1.28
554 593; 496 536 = 1.02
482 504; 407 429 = 1.22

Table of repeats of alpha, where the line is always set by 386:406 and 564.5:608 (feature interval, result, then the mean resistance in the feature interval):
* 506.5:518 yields -0.21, 121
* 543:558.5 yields -0.07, 118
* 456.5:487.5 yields -0.13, 102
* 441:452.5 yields -0.12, 93.6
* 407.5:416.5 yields -0.18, 88.9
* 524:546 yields -0.12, 118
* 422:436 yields -0.22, 97.5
